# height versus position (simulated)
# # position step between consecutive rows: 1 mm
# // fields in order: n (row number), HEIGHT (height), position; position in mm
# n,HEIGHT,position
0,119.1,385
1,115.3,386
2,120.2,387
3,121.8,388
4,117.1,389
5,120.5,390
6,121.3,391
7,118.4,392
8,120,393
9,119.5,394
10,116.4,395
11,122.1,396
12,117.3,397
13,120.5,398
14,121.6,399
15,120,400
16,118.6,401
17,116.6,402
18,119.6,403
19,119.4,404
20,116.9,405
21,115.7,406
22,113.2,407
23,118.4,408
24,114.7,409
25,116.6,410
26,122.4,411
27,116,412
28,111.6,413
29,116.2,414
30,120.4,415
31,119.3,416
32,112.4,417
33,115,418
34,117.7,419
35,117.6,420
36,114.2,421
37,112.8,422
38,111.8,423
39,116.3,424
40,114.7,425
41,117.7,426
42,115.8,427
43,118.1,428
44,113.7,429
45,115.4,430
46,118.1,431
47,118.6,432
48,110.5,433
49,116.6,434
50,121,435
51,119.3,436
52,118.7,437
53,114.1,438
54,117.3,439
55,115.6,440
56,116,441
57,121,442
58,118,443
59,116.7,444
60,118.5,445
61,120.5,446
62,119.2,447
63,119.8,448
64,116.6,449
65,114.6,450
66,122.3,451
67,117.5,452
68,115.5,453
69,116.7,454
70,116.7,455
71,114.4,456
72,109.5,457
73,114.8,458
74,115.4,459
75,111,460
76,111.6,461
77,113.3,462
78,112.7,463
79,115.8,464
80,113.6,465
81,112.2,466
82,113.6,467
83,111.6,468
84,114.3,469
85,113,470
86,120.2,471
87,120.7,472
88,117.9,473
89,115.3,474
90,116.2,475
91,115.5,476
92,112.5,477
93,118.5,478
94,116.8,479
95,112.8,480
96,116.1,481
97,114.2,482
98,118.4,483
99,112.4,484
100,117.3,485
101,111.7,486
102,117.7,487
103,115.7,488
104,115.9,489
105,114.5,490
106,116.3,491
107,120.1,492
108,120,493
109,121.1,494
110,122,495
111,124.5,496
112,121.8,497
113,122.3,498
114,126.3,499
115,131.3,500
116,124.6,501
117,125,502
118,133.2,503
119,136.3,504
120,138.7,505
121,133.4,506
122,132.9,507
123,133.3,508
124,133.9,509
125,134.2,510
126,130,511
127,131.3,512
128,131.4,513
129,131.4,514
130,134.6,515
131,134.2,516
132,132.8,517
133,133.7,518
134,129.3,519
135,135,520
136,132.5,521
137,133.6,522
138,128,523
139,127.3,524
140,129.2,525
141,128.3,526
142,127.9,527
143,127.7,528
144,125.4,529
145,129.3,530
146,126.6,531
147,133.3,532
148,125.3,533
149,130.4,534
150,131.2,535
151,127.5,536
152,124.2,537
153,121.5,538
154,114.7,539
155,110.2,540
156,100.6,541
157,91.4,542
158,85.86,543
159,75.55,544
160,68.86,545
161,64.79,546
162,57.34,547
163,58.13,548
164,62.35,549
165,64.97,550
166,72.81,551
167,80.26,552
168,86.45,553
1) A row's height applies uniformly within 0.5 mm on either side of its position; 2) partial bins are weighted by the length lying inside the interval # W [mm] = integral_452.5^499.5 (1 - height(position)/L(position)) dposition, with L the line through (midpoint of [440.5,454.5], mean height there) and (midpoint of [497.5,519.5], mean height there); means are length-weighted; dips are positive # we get 3.1 mm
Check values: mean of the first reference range 118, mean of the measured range 116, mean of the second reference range 132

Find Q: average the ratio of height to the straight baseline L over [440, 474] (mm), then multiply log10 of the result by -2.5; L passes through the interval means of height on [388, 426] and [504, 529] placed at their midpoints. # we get 0.07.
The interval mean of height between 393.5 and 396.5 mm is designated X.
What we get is 119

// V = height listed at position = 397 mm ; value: 117.3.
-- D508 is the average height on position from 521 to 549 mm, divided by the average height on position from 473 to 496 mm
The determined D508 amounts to 0.95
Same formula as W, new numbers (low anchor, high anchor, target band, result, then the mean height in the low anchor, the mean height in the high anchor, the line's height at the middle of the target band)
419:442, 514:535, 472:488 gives 1.02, 116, 130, 124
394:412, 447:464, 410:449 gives -0.02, 118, 115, 117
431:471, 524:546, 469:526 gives -4.34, 116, 115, 115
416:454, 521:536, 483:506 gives 0.40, 117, 129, 124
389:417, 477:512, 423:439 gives 0.43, 118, 123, 120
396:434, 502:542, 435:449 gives 0.19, 117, 129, 120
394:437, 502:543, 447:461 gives 0.59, 117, 128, 121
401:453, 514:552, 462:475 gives -0.03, 117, 112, 115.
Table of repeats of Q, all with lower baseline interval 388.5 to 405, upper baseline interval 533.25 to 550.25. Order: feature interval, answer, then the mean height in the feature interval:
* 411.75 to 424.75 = 0.00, 115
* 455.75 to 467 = -0.05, 113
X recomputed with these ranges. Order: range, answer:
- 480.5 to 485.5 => 116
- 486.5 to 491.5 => 116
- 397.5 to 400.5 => 121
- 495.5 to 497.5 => 123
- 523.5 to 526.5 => 128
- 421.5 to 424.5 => 114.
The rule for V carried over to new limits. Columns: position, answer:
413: 111.6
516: 134.2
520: 135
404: 119.4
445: 118.5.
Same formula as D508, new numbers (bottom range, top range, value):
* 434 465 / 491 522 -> 1.11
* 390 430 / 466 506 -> 1.02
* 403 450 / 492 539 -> 1.11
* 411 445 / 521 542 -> 1.07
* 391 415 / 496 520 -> 1.11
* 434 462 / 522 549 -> 0.94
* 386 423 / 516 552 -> 0.94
